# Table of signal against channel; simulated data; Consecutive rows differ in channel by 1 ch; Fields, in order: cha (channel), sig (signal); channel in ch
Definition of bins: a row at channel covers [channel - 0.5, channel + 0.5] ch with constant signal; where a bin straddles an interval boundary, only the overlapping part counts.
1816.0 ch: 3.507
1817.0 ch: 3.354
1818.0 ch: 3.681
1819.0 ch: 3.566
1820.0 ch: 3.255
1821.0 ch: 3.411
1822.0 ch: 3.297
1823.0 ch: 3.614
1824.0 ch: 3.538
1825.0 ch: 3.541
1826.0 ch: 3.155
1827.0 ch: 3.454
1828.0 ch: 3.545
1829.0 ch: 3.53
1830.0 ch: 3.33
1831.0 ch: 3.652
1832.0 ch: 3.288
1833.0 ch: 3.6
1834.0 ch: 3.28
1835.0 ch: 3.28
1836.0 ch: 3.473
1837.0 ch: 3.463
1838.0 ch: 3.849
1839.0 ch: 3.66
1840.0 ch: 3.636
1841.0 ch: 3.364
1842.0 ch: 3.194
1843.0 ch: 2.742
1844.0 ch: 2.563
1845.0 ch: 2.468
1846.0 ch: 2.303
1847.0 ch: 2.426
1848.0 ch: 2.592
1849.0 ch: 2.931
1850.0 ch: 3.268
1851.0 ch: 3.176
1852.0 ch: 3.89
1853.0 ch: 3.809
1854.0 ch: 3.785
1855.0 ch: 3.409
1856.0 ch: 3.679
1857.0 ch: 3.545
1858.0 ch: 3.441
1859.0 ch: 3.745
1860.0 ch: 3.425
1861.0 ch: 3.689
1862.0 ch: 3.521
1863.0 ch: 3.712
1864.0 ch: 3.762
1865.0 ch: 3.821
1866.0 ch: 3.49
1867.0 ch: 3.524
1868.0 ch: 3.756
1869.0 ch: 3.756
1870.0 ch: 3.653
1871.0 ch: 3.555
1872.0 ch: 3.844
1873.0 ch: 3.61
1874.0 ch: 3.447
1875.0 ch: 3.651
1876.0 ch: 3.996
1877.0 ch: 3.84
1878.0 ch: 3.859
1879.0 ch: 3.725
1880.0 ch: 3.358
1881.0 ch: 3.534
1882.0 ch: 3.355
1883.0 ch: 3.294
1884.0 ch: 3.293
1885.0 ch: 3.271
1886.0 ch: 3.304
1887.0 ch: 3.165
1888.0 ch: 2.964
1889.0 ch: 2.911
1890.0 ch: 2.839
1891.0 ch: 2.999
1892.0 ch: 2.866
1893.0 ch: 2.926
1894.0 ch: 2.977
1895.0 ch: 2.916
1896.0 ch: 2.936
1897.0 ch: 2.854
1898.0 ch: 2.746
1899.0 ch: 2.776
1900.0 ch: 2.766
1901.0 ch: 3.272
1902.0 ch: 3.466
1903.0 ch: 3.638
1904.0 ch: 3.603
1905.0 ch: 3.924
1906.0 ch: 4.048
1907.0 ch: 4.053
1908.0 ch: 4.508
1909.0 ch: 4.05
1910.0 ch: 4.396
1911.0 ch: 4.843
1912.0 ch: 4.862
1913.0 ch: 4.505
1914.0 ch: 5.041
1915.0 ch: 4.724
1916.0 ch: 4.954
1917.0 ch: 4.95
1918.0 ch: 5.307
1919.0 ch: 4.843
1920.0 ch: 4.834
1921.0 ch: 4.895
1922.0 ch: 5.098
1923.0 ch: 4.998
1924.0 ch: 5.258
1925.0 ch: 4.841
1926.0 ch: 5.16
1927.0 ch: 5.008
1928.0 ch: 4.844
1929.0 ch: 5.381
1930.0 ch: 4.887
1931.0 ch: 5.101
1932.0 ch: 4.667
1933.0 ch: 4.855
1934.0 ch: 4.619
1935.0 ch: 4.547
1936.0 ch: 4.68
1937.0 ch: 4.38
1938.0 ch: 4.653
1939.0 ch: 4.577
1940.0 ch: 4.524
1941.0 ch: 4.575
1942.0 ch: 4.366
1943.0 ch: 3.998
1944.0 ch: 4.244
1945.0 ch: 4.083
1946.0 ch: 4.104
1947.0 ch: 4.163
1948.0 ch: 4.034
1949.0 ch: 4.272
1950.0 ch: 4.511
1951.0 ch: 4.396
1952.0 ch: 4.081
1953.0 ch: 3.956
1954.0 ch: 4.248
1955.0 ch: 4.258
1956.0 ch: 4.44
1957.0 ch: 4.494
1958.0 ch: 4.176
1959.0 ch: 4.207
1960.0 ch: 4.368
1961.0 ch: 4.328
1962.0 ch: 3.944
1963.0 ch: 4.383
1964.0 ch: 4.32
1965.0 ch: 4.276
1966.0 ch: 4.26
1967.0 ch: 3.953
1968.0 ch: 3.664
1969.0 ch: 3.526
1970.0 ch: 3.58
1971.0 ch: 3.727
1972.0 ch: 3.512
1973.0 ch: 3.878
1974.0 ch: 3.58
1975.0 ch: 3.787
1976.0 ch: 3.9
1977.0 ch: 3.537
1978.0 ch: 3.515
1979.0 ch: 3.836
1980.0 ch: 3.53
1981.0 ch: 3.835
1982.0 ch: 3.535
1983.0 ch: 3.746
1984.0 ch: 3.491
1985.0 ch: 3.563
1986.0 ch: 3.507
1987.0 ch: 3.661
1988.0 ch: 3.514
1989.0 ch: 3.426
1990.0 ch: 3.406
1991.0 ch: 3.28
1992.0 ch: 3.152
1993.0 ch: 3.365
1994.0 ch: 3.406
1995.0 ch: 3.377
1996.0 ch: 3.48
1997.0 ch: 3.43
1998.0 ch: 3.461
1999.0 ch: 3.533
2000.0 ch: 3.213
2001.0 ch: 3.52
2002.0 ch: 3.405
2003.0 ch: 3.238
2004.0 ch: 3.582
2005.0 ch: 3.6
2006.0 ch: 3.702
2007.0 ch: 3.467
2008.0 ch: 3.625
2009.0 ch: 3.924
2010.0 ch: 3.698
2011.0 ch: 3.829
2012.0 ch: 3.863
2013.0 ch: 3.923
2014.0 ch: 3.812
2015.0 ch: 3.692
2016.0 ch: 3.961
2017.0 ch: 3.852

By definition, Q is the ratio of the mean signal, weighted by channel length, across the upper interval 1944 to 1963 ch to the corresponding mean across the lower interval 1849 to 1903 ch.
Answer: 1.25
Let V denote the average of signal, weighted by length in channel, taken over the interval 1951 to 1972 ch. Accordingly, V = 4.1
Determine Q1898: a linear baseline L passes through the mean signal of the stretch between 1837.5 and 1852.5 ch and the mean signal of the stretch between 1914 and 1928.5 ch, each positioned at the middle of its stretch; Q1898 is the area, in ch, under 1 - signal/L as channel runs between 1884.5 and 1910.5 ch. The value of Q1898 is 6.4 ch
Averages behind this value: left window 3.07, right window 4.98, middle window 3.31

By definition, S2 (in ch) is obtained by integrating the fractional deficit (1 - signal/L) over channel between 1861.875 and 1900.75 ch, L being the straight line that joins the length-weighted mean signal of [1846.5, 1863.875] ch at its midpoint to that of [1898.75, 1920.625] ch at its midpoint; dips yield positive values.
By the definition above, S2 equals 4.7 ch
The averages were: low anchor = 3.42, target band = 3.35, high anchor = 4.26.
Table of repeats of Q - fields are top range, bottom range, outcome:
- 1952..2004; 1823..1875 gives 1.09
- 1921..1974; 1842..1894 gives 1.31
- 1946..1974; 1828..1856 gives 1.25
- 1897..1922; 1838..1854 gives 1.35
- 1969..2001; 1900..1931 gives 0.77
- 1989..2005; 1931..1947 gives 0.76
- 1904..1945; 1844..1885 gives 1.35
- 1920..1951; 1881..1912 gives 1.37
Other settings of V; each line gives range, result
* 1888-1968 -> 4.21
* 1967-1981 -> 3.68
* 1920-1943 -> 4.8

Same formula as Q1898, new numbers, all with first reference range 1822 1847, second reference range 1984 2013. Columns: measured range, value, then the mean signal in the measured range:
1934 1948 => -3.81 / 4.37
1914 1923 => -4.09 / 4.96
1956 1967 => -2.55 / 4.27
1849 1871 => -1.76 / 3.6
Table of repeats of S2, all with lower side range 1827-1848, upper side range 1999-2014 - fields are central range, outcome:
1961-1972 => -1.4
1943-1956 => -2.7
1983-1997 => 0.5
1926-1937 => -4.5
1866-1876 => -1.1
